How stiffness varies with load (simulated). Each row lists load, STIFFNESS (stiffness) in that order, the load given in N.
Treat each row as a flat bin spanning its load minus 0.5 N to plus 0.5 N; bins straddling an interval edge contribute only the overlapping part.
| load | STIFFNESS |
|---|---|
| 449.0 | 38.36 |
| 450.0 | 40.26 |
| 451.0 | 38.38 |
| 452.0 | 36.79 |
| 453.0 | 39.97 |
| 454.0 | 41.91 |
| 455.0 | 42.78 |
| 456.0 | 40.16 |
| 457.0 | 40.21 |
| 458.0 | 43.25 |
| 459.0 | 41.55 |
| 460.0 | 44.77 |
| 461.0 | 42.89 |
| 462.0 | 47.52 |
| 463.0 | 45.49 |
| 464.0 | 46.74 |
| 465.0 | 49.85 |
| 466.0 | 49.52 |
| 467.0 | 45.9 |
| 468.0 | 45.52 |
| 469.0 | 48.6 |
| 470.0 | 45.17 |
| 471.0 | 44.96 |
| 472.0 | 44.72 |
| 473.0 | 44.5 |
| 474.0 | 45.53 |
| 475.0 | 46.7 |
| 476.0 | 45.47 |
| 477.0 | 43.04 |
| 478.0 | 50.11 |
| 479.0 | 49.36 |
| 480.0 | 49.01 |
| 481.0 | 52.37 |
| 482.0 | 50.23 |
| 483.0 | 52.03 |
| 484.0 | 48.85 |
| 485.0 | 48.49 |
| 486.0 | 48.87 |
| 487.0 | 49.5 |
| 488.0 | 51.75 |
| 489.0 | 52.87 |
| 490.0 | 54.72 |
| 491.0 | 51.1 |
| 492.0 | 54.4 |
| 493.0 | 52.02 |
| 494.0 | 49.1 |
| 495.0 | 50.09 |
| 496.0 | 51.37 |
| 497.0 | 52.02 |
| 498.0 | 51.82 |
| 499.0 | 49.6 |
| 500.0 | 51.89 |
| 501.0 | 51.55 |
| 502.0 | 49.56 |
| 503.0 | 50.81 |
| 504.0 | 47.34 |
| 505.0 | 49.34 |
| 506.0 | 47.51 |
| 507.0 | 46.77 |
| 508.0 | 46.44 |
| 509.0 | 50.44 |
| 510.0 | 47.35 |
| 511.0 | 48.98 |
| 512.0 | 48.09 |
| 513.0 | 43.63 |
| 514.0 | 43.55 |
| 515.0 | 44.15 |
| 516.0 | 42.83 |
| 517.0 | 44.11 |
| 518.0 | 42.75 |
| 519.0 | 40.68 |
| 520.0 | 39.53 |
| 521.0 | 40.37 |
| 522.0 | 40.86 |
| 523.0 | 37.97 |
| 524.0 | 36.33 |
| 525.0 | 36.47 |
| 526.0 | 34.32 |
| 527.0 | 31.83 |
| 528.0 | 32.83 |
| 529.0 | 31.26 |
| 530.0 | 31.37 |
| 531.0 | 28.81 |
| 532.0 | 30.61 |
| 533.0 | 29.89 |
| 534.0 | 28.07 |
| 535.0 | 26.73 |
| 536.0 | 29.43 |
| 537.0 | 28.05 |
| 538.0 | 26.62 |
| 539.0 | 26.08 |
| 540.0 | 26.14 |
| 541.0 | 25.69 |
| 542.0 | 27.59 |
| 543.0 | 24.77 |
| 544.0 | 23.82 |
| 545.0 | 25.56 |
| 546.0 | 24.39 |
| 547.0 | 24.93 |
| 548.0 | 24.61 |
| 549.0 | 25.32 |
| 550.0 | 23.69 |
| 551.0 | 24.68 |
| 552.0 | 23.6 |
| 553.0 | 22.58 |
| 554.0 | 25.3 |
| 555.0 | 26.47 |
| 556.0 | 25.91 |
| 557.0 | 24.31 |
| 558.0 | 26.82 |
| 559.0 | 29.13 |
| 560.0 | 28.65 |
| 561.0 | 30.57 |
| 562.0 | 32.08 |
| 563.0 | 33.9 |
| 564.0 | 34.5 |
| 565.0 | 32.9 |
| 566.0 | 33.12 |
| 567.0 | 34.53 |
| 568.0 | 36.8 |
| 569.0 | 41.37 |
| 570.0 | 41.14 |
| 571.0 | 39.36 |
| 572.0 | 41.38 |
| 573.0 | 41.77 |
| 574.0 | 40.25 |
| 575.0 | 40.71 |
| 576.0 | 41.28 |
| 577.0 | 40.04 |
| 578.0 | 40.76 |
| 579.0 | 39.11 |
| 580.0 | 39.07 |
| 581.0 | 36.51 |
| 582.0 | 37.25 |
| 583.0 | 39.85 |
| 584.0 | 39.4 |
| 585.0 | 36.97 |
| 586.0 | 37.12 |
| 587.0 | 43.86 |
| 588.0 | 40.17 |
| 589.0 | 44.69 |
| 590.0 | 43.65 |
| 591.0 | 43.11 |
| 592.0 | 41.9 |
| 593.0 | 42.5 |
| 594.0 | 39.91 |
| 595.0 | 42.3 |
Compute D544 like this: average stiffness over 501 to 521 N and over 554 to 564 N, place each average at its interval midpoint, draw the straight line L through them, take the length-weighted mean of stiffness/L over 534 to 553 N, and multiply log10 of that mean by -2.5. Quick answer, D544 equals 0.32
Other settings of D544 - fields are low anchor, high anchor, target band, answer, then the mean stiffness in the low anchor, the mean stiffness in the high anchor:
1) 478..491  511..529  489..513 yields -0.10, 50.7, 40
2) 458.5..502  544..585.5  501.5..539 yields 0.06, 48.7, 32.8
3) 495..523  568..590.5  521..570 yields 0.41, 46.7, 40.2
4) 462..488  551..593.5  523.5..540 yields 0.32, 47.7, 35.9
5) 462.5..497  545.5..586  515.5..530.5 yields 0.10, 48.8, 33.2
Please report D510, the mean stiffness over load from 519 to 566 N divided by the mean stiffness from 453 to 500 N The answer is 0.62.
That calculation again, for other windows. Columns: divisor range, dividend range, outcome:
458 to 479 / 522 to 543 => 0.66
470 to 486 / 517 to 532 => 0.76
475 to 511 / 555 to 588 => 0.73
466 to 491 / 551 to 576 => 0.68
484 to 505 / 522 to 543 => 0.60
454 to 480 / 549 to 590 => 0.77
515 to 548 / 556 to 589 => 1.15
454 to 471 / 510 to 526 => 0.93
